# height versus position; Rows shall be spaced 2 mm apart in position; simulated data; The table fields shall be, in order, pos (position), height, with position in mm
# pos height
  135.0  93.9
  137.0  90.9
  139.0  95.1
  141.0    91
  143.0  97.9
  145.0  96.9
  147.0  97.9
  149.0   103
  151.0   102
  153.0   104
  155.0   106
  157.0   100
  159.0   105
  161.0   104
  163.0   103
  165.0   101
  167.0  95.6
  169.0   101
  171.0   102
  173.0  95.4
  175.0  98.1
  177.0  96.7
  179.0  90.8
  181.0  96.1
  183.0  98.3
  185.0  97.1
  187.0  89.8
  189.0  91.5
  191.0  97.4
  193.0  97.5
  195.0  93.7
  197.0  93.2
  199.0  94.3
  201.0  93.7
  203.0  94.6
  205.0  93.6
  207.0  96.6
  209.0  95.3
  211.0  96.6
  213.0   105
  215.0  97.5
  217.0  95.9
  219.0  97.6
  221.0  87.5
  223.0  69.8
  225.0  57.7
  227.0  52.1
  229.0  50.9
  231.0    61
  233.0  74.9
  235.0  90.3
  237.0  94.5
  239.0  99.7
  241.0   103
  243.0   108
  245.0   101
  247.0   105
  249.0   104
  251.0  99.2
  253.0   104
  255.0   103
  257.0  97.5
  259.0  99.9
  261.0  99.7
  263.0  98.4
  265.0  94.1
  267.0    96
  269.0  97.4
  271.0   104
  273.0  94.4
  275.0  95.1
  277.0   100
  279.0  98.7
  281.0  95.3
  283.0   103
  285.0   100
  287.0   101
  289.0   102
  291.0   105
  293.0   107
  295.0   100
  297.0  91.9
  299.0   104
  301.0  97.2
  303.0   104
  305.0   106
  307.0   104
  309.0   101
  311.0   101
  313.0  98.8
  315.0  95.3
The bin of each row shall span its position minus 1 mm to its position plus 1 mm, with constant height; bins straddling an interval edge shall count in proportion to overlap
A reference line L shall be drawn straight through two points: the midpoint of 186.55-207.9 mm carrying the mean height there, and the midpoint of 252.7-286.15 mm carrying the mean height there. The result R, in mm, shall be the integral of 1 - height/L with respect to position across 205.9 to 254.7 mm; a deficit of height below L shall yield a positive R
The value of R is 3.4 mm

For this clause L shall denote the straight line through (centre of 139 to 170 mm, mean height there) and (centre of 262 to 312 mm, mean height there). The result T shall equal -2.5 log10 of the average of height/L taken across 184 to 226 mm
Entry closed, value 0.09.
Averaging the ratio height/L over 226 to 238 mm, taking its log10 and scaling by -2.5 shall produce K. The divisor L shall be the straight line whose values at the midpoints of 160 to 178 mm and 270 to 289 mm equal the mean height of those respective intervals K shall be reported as 0.37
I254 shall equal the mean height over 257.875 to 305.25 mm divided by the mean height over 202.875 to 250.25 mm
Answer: 1.1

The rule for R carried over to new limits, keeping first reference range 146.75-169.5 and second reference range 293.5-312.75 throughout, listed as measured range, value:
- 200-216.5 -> 0.8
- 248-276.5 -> 0.6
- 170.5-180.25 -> 0.5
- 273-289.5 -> 0.4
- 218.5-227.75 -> 2.7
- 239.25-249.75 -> -0.3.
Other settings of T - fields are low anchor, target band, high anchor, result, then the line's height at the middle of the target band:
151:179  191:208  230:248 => 0.026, 97.1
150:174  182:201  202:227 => -0.002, 94.6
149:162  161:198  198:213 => 0.033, 99.7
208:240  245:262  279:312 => -0.125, 90.5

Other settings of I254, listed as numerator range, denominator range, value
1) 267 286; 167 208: 1.03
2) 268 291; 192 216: 1.04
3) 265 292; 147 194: 1.00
